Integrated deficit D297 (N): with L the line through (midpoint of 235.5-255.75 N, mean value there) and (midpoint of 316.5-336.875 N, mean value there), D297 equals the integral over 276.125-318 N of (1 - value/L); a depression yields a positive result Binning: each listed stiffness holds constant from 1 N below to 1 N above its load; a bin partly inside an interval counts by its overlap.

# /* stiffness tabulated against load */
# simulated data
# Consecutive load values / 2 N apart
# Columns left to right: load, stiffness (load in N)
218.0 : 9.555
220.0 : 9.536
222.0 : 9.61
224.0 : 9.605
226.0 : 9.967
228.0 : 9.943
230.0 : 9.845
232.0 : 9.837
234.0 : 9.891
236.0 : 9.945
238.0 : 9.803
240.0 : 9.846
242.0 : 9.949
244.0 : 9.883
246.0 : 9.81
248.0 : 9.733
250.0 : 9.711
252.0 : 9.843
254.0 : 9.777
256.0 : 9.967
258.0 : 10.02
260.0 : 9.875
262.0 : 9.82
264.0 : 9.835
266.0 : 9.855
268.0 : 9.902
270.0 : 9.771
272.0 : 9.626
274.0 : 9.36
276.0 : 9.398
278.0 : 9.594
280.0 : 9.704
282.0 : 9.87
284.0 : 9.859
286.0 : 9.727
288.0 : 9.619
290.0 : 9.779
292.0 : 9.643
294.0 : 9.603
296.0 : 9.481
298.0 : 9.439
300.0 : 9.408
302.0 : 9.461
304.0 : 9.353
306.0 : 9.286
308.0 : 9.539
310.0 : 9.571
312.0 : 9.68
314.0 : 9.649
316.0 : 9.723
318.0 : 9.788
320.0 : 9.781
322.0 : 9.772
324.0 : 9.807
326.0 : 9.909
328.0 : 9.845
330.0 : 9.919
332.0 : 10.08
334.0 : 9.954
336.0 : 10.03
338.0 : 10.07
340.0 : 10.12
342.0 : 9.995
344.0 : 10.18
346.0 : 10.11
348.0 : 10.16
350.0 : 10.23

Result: 1.1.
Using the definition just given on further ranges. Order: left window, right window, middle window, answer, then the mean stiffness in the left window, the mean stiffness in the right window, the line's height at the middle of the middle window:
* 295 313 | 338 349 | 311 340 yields -0.1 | 9.47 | 10.1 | 9.82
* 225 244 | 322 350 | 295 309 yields 0.8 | 9.89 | 10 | 9.97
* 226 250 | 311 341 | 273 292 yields 0.4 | 9.86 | 9.88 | 9.87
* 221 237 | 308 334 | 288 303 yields 0.4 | 9.83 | 9.79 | 9.8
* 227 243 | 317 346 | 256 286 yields 0.5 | 9.88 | 9.95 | 9.91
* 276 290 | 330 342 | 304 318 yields 0.4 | 9.71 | 10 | 9.88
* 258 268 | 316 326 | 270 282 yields 0.3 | 9.87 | 9.79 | 9.85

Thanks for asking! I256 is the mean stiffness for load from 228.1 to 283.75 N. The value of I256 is 9.8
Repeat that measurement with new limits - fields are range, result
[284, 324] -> 9.61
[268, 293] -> 9.67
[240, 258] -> 9.85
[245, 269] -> 9.85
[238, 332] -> 9.72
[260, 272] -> 9.82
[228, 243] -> 9.88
